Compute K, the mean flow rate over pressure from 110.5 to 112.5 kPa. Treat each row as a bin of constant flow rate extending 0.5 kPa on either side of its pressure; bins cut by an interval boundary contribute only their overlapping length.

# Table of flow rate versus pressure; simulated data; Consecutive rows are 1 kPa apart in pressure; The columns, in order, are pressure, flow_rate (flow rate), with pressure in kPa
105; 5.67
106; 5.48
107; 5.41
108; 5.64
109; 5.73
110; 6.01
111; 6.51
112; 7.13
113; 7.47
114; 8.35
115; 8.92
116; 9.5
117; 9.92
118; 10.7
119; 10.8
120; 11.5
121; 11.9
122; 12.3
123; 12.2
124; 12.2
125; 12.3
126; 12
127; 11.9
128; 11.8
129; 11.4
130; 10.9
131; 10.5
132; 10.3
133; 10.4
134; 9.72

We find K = 6.82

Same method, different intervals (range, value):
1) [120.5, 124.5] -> 12.2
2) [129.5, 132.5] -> 10.6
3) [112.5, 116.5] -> 8.56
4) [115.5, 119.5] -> 10.2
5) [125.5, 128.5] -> 11.9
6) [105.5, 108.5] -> 5.51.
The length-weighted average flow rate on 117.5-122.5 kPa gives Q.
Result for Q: 11.4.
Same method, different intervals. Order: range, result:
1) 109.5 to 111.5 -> 6.26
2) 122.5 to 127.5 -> 12.1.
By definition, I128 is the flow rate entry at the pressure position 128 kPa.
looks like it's 11.8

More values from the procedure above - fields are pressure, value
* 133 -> 10.4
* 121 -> 11.9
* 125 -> 12.3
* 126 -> 12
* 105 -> 5.67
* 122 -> 12.3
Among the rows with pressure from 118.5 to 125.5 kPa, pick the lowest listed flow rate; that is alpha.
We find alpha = 10.8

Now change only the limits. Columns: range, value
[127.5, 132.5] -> 10.3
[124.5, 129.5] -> 11.4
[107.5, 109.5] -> 5.64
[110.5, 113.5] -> 6.51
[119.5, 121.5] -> 11.5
